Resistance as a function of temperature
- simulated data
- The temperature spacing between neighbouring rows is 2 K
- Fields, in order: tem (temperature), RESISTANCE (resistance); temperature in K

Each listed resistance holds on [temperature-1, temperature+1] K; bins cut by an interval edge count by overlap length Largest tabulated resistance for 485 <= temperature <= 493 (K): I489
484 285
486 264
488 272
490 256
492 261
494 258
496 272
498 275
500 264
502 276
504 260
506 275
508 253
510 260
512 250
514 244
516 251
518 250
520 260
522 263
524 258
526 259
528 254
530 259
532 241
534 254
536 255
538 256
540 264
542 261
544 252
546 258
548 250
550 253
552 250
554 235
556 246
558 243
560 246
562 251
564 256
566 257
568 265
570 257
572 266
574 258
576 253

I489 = 272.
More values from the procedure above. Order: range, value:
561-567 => 257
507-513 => 260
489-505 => 276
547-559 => 253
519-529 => 263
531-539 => 256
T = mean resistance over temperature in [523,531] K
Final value 258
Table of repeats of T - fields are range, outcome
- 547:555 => 247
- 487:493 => 263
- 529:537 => 252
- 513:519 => 248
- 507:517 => 252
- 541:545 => 256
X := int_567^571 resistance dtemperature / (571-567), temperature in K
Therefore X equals 261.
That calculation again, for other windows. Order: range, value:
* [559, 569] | 255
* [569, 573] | 262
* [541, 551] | 255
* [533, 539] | 255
